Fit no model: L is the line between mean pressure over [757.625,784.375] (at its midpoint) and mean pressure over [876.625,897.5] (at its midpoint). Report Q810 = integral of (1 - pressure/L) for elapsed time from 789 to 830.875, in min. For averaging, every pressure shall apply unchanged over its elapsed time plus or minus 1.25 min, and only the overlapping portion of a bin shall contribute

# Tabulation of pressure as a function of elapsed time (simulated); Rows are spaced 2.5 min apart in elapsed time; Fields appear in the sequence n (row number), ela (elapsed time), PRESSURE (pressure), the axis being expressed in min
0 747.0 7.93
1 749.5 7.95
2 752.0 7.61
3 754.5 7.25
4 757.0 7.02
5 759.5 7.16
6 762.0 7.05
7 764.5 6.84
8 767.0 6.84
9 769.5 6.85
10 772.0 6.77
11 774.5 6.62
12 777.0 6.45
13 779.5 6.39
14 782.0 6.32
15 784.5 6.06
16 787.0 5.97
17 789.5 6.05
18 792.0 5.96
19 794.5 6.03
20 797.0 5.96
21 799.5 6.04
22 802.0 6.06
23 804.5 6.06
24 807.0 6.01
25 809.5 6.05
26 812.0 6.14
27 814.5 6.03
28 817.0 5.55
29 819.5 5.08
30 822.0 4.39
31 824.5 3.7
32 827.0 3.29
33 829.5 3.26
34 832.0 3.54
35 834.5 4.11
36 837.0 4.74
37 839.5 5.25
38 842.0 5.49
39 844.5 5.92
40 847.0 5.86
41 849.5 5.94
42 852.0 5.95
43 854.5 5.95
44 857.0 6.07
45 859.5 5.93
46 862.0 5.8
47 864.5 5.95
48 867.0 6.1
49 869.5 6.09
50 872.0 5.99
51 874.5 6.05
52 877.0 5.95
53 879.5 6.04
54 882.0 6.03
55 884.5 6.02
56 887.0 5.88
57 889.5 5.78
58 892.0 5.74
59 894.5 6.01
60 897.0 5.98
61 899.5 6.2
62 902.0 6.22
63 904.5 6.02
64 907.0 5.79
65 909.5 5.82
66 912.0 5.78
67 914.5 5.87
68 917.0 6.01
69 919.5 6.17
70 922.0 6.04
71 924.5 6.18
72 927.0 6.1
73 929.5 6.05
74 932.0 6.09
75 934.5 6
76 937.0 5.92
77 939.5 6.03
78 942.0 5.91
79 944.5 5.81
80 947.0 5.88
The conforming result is 7.0 min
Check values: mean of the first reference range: 6.71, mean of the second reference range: 5.93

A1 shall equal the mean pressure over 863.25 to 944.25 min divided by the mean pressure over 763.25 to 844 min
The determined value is 1.07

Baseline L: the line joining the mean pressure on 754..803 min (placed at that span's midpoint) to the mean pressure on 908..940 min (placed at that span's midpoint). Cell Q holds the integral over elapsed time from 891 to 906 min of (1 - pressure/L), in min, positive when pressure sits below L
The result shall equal 0.14 min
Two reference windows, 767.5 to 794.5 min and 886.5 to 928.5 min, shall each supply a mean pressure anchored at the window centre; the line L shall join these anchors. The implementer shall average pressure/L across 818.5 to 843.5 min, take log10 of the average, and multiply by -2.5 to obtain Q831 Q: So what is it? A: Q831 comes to 0.40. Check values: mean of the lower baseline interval 6.34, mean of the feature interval 4.29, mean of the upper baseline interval 5.98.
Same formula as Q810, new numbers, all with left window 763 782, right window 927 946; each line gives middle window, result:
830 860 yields 4.8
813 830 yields 5.0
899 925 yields 0.4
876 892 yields 0.7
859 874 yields 0.7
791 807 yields 1.3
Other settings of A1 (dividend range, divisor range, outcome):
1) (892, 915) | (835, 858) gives 1.06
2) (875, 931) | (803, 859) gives 1.15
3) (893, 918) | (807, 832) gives 1.24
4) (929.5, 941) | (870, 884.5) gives 1.00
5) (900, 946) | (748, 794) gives 0.89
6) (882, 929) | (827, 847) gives 1.30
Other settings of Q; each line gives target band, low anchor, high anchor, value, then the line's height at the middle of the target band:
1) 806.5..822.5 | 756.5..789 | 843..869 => 1.6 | 6.28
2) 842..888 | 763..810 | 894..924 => 1.1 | 6.1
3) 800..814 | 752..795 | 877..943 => 0.9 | 6.45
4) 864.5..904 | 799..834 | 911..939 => -2.5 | 5.65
